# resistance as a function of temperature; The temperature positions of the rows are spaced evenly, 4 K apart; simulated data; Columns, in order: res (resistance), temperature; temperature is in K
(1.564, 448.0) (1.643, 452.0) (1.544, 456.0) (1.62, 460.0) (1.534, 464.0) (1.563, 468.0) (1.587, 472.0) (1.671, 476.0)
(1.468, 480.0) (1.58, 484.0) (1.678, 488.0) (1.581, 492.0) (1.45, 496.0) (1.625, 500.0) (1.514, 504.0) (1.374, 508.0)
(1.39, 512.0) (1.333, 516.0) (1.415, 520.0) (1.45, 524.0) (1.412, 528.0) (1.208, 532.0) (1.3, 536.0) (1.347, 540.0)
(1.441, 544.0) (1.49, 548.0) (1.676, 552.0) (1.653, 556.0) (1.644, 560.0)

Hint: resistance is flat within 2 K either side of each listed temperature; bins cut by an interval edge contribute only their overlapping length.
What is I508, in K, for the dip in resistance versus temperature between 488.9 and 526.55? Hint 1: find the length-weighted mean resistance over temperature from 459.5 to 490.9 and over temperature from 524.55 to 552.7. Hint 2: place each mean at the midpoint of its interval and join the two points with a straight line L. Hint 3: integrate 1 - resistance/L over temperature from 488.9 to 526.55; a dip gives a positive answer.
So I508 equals 0.7 K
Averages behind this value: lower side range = 1.59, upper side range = 1.4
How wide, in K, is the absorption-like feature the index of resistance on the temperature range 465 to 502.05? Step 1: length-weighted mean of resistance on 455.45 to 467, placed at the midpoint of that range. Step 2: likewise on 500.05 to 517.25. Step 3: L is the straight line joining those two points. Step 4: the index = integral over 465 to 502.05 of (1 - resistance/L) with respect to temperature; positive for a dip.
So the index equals -1.81 K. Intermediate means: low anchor 1.57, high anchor 1.43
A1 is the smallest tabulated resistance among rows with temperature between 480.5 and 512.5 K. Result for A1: 1.374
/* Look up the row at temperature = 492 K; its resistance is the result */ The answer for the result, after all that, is 1.581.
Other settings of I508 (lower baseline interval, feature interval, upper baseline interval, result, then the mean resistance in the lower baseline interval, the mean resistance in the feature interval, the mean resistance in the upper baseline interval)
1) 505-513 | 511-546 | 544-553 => 2.42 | 1.4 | 1.37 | 1.54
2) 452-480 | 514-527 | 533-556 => 0.83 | 1.58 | 1.4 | 1.46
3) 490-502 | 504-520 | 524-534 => 0.64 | 1.55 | 1.39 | 1.34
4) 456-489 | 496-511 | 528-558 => 0.31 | 1.58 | 1.49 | 1.44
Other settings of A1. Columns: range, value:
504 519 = 1.333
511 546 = 1.208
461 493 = 1.468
